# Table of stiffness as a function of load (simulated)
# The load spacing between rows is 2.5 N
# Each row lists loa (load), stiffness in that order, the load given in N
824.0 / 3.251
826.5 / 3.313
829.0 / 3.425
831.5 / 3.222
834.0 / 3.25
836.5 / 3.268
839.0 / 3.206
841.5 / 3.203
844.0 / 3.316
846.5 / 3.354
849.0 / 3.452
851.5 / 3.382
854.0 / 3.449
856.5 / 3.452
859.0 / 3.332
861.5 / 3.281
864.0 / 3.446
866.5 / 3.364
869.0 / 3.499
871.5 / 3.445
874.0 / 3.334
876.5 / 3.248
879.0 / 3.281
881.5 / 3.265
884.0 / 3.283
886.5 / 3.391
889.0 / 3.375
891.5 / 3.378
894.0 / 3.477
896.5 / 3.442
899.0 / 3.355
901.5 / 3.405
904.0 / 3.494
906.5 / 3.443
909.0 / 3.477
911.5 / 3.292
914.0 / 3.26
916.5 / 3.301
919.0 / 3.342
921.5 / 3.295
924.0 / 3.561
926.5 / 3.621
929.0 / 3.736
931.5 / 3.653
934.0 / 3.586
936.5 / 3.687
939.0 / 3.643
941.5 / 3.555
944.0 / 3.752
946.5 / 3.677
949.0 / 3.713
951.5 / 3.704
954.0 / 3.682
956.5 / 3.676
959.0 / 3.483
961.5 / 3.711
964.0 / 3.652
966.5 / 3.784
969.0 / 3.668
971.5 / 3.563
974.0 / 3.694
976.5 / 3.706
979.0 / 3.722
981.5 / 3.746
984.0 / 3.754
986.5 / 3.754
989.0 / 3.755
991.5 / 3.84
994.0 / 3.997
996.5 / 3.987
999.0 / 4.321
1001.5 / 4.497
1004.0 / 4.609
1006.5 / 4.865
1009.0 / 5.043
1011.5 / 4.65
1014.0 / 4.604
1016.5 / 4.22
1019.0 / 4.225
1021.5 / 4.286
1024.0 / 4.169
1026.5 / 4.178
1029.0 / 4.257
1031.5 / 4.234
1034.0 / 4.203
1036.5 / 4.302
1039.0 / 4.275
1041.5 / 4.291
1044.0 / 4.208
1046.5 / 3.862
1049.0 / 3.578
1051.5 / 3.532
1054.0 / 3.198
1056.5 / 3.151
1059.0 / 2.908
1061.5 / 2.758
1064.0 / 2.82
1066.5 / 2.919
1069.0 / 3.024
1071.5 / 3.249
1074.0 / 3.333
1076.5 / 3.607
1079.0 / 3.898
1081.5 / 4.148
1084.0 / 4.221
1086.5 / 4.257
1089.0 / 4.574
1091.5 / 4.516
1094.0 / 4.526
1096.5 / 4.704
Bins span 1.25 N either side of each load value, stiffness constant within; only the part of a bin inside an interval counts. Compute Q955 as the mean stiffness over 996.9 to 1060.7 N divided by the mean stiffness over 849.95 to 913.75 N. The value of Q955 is 1.22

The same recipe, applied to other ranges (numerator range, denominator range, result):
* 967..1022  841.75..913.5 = 1.22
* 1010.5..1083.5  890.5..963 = 1.08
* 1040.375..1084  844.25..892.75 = 1.03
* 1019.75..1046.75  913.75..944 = 1.19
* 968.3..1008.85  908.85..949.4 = 1.13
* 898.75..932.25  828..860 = 1.03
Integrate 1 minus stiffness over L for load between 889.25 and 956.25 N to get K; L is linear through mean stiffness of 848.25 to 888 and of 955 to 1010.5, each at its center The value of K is 2.3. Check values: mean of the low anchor 3.37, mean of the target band 3.52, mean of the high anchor 3.95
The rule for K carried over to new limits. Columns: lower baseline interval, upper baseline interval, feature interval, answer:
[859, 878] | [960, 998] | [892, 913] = 0.4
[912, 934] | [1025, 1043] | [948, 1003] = 0.6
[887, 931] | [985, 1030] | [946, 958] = 0.4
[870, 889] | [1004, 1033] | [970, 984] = 1.4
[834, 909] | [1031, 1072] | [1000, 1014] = -4.8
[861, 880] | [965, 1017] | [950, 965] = 0.9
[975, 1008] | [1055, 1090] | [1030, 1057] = -1.7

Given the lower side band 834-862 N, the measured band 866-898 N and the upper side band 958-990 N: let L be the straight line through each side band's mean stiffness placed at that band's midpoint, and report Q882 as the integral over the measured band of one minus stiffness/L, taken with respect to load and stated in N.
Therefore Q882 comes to 0.6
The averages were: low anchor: 3.33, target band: 3.37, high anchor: 3.69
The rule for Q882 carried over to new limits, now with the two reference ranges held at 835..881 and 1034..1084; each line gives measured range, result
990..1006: -3.35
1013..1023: -2.28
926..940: -0.93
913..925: 0.23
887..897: -0.09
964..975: -0.65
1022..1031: -1.74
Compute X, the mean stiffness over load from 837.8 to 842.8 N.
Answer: 3.21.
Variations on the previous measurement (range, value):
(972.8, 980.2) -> 3.71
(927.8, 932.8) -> 3.69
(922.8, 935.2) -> 3.63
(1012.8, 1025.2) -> 4.3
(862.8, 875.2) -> 3.42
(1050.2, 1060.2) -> 3.2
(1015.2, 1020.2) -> 4.23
